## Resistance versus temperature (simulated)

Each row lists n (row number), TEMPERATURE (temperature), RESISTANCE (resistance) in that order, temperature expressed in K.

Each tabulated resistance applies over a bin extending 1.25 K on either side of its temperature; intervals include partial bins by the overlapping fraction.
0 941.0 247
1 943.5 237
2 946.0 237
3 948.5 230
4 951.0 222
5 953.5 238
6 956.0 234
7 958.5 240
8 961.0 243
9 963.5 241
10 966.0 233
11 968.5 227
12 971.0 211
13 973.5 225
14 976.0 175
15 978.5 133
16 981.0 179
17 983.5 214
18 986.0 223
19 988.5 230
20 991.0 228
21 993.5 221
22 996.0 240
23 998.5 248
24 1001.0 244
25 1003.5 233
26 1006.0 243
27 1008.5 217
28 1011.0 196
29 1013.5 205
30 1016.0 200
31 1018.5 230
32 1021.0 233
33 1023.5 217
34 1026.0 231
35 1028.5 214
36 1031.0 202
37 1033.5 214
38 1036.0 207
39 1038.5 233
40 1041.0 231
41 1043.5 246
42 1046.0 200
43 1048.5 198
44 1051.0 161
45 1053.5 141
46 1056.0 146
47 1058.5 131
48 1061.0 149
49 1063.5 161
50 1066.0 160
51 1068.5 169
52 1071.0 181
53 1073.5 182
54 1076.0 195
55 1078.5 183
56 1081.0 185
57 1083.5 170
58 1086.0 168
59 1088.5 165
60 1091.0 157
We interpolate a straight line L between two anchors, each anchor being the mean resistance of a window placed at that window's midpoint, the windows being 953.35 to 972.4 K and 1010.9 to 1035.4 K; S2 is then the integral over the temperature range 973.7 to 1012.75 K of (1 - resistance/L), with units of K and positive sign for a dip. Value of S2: 1.5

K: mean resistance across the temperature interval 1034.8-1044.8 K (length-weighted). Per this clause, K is 229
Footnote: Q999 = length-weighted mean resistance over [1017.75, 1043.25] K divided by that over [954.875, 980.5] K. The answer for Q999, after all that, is 1.0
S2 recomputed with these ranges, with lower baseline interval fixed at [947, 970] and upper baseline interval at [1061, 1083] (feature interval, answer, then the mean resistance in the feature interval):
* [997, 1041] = -4.2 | 222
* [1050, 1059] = 1.9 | 145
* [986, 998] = -0.8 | 230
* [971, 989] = 2.1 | 197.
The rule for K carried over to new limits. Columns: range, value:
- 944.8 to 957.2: 232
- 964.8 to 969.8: 230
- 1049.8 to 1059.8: 145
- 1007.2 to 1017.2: 205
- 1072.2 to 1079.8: 187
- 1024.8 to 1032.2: 216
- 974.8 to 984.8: 175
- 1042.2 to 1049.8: 214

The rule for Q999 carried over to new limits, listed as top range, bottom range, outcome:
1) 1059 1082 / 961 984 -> 0.84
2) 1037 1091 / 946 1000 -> 0.81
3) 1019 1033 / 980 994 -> 1.02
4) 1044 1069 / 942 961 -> 0.70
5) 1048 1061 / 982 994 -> 0.68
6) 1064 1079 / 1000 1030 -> 0.80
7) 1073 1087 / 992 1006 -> 0.76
